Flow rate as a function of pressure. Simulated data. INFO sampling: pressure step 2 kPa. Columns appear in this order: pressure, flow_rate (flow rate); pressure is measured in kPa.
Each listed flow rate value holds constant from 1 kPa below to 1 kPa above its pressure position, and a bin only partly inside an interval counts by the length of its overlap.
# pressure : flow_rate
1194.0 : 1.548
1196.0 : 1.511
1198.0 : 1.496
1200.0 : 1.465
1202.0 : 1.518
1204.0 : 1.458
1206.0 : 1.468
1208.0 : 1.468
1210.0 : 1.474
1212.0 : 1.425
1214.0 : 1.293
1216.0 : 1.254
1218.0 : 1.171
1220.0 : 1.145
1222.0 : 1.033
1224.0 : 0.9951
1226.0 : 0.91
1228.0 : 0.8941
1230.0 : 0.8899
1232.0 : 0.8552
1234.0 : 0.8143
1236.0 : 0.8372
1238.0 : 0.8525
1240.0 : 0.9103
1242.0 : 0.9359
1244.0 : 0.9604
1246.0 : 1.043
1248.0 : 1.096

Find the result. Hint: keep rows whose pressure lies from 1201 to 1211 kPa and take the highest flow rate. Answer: 1.518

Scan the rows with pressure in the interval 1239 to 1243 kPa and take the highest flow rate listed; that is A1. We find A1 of 0.9359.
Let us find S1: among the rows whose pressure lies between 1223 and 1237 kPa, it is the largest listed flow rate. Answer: 0.9951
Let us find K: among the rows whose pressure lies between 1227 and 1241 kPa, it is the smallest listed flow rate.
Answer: 0.8143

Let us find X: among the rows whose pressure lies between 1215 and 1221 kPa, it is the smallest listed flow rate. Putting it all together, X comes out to 1.145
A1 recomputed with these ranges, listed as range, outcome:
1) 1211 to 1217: 1.425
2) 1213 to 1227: 1.293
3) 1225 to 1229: 0.91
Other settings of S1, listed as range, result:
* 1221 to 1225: 1.033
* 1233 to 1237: 0.8372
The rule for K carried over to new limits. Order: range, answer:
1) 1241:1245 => 0.9359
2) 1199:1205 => 1.458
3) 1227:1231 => 0.8899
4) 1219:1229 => 0.8941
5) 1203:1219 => 1.171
